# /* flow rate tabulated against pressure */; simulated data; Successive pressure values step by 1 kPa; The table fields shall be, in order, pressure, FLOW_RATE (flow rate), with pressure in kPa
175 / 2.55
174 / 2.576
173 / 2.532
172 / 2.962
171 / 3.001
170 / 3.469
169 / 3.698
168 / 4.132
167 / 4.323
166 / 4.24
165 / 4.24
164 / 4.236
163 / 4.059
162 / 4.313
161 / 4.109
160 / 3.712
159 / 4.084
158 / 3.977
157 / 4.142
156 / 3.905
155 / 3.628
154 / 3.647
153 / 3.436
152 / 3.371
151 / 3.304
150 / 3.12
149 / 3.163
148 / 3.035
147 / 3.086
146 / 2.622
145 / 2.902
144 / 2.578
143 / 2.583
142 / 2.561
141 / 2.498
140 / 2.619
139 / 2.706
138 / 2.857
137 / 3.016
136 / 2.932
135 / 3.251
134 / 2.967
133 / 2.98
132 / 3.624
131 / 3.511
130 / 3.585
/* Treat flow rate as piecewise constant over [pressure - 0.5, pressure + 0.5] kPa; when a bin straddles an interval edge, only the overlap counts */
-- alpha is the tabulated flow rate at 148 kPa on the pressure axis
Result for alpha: 3.035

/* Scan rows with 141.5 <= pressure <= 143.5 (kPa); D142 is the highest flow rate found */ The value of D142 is 2.583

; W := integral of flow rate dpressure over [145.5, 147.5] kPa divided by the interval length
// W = 2.85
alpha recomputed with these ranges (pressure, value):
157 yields 4.142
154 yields 3.647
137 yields 3.016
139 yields 2.706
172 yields 2.962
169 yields 3.698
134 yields 2.967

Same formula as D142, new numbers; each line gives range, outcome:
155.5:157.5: 4.142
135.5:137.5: 3.016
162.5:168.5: 4.323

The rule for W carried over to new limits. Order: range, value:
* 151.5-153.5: 3.4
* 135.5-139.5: 2.88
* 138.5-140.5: 2.66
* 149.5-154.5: 3.38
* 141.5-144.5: 2.57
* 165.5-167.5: 4.28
